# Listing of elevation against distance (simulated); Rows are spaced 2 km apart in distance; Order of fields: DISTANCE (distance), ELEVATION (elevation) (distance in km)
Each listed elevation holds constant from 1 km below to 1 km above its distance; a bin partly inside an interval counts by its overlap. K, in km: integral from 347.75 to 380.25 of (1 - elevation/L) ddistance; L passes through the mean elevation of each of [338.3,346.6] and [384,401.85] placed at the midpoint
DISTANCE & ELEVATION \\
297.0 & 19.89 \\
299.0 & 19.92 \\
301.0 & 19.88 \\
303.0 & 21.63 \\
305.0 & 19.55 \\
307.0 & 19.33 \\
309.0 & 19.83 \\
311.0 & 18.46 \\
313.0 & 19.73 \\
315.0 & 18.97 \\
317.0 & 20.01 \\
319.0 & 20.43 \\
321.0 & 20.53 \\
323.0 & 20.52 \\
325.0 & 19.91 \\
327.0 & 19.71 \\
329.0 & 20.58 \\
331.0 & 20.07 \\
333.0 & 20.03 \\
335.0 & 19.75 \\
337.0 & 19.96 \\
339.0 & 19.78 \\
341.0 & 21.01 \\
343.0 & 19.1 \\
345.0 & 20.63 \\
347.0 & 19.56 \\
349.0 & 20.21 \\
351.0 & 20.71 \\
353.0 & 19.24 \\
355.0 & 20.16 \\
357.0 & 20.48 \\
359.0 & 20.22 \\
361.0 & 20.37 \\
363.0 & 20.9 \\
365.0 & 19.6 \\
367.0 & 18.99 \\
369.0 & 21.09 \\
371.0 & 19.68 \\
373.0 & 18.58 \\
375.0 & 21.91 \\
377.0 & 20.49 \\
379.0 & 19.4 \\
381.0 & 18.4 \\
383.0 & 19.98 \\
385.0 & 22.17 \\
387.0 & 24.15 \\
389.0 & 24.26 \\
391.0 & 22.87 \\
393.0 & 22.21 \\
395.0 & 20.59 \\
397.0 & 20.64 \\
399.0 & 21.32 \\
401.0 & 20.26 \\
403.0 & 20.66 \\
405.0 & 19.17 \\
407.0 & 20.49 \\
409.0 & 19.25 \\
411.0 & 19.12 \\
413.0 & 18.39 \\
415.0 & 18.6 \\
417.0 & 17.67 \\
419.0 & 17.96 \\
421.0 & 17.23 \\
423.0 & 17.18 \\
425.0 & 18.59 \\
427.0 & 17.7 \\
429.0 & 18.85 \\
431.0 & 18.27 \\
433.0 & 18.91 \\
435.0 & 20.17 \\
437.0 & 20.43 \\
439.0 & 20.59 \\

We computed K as 1.28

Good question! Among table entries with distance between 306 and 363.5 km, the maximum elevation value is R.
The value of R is 21.01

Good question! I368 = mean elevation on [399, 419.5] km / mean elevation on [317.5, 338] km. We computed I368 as 1.0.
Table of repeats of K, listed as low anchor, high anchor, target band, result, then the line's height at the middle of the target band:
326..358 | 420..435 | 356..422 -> -3.99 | 19.1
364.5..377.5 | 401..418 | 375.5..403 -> -2.26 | 19.7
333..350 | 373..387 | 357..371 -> 0.09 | 20.3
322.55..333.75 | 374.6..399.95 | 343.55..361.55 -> 0.44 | 20.6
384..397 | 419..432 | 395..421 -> 1.09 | 20.3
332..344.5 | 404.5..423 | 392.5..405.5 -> -1.28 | 18.8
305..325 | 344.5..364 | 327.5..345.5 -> -0.05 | 20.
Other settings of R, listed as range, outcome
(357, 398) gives 24.26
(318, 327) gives 20.53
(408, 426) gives 19.25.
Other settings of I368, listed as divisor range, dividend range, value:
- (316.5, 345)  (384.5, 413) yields 1.05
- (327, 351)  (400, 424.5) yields 0.94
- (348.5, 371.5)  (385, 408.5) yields 1.07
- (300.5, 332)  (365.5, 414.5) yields 1.03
